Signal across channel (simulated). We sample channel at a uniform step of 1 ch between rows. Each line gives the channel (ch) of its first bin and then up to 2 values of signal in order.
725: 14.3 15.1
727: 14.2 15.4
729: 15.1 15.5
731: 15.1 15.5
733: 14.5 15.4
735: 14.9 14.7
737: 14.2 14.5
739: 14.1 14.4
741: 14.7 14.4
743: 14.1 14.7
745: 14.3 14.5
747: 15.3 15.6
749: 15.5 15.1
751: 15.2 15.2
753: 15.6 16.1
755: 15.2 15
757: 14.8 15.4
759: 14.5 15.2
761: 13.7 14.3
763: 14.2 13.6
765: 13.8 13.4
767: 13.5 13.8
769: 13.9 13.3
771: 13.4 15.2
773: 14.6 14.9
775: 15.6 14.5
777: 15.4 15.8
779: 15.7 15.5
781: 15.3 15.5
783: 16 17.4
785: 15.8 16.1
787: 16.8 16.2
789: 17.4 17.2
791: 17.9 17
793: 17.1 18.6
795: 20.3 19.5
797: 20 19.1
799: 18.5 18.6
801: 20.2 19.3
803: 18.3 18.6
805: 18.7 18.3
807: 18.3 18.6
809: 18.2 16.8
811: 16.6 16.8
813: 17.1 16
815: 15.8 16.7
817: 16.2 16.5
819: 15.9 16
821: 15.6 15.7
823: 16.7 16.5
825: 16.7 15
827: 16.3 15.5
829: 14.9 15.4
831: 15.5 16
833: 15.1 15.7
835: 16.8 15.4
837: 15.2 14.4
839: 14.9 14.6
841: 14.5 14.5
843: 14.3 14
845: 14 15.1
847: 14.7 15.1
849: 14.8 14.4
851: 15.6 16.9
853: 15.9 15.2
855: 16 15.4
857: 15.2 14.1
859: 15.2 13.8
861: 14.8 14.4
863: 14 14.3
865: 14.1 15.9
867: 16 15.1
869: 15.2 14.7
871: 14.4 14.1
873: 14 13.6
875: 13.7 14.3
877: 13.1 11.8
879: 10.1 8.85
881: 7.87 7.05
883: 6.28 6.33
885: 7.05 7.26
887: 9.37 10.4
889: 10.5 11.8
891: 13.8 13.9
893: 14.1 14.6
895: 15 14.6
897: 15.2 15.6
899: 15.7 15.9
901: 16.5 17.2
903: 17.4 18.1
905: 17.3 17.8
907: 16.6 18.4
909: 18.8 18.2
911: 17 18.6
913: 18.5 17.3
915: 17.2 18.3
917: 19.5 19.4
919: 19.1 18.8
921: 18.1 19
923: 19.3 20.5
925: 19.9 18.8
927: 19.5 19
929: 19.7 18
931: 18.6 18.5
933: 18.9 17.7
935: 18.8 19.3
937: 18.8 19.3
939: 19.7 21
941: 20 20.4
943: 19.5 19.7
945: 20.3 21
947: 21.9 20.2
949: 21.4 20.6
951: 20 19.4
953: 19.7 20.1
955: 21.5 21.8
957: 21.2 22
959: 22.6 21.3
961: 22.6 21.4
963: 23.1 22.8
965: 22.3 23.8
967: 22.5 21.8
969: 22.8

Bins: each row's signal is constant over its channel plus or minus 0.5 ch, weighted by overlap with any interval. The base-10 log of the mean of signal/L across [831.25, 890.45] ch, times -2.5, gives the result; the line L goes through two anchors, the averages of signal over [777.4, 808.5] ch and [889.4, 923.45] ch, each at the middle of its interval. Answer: 0.26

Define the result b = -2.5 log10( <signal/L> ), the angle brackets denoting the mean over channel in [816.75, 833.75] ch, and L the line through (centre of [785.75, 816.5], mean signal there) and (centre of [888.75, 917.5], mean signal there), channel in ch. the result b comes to 0.11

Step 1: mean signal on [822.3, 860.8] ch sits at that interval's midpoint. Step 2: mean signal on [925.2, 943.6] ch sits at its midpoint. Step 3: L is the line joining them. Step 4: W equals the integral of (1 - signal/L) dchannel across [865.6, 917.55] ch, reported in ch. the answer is 9.6 ch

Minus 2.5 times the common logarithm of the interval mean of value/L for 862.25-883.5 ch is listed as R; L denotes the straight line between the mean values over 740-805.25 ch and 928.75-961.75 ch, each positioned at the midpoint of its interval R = 0.39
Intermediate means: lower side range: 15.9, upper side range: 20.2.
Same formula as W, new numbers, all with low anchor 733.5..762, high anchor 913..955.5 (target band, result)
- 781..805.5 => -2.9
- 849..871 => 3.2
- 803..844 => 1.3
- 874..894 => 8.4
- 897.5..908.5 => 1.0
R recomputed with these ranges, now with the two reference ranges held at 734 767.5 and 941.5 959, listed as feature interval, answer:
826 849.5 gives 0.15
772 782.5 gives 0.01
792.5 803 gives -0.19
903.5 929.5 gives 0.06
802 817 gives -0.07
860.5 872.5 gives 0.23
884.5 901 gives 0.42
